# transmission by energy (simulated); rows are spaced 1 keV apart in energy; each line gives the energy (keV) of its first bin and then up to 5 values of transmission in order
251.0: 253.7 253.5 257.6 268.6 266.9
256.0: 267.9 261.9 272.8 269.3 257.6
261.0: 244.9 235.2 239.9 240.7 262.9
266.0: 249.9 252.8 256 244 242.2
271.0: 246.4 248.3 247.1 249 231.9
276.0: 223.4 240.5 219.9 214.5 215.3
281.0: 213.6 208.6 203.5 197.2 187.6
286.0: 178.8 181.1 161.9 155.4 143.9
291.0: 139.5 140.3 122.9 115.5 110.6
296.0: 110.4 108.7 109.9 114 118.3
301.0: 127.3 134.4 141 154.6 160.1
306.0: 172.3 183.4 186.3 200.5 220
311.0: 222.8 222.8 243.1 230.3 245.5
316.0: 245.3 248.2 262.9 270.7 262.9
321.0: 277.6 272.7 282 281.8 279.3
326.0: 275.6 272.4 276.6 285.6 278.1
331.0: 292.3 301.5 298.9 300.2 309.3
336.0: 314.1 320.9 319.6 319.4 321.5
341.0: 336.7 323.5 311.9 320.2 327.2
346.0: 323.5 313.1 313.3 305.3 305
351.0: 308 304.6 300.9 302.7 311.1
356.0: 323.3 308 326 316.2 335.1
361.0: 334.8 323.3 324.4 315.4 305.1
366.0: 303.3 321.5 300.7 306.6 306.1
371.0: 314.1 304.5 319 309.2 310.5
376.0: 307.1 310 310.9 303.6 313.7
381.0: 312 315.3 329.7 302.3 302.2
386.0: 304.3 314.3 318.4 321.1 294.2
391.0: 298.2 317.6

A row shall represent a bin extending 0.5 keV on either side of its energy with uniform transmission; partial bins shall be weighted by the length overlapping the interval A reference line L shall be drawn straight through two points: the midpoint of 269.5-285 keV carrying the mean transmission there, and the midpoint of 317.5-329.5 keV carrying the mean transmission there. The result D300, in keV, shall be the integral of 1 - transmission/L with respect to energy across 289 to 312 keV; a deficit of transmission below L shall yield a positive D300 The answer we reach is 9.4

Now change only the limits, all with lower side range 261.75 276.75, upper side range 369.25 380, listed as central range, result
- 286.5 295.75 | 4.2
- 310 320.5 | 1.1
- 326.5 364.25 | -2.5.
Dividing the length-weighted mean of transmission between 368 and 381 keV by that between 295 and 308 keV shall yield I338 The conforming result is 2.26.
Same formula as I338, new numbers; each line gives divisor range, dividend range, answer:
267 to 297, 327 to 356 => 1.59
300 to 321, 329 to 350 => 1.51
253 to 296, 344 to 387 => 1.44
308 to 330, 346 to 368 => 1.23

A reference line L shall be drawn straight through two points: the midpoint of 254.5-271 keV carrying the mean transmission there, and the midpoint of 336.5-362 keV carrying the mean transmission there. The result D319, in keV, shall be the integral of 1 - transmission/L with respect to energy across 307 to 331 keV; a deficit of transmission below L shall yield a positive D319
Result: 3.4 keV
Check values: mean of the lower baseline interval 254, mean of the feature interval 253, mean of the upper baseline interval 317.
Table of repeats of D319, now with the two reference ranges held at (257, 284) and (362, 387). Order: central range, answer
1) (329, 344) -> -1.3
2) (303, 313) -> 2.8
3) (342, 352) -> -0.8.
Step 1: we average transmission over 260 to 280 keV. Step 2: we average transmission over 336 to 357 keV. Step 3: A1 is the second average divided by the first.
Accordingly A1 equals 1.3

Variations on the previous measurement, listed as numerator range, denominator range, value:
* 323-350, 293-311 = 2.07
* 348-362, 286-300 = 2.36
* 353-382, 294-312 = 2.06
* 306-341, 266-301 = 1.43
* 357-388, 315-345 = 1.07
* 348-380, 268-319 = 1.64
